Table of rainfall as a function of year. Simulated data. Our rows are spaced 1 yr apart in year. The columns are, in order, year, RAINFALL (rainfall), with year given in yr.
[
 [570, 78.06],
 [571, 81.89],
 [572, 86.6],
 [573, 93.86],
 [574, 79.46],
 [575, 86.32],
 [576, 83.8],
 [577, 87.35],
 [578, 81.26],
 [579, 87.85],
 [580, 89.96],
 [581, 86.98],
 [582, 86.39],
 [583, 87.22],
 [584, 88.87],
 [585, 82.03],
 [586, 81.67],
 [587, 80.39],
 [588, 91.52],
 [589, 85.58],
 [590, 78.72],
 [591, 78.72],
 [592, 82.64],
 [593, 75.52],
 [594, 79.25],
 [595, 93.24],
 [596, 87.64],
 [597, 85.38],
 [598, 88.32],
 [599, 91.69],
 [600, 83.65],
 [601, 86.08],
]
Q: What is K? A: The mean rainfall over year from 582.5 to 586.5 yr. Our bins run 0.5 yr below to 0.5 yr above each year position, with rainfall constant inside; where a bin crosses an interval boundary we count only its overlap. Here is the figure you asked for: 84.9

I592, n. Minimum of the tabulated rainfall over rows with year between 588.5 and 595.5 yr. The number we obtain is 75.52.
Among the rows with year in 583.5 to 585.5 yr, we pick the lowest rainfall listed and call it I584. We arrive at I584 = 82.03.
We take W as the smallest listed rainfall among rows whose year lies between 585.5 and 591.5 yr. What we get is 78.72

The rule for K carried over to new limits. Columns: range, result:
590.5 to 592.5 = 80.7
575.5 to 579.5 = 85.1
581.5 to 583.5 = 86.8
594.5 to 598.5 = 88.6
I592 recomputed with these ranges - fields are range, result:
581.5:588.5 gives 80.39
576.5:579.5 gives 81.26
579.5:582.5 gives 86.39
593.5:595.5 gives 79.25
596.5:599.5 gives 85.38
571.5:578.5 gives 79.46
